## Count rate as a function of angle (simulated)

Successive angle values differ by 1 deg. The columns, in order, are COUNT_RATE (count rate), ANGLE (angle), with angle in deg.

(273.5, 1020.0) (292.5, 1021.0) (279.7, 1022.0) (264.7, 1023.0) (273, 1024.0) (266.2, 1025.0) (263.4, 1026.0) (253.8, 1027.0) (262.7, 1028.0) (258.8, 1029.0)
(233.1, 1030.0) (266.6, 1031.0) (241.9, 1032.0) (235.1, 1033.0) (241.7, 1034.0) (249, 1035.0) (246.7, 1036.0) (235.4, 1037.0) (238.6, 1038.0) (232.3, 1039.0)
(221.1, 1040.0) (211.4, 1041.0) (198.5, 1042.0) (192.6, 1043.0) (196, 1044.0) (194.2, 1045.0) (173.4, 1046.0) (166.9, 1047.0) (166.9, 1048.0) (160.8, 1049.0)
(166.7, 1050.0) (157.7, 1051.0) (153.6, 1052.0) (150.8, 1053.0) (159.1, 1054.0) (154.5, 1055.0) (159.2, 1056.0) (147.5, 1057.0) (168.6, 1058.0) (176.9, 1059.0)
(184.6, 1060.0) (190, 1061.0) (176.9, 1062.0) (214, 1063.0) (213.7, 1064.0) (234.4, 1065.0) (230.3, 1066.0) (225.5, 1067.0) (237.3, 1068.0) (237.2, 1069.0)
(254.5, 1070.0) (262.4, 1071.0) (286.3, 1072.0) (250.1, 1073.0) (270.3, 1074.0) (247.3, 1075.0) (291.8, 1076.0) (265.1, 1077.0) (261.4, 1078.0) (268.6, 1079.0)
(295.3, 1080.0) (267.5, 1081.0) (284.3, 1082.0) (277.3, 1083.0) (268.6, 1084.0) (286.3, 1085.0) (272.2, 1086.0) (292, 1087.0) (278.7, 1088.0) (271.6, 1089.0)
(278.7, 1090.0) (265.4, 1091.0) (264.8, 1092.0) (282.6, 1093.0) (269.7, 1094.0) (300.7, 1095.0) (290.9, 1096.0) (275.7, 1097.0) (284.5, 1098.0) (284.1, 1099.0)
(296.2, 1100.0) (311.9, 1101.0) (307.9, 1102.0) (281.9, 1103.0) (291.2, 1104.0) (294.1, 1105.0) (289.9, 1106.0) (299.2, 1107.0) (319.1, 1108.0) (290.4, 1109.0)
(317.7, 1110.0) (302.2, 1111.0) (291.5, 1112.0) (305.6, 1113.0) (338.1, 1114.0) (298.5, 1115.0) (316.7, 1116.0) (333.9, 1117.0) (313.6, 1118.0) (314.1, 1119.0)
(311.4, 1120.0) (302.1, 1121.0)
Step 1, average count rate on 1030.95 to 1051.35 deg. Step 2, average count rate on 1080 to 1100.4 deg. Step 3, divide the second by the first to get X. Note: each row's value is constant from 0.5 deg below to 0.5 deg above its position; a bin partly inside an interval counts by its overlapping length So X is 1.34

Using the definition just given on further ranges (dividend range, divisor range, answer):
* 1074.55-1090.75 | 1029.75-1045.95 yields 1.22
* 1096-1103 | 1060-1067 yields 1.40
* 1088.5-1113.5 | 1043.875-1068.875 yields 1.59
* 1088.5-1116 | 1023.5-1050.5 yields 1.31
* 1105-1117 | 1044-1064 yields 1.79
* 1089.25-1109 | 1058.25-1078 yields 1.23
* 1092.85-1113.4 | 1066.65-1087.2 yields 1.11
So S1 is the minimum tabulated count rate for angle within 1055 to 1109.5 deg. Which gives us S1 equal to 147.5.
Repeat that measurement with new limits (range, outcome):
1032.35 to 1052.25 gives 153.6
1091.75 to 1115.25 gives 264.8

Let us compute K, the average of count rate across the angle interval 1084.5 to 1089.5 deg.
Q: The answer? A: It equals 280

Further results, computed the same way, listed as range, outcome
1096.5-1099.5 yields 281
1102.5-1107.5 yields 291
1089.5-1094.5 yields 272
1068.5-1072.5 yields 260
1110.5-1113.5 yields 300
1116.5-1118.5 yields 324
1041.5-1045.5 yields 195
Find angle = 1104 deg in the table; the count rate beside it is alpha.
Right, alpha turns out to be 291.2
